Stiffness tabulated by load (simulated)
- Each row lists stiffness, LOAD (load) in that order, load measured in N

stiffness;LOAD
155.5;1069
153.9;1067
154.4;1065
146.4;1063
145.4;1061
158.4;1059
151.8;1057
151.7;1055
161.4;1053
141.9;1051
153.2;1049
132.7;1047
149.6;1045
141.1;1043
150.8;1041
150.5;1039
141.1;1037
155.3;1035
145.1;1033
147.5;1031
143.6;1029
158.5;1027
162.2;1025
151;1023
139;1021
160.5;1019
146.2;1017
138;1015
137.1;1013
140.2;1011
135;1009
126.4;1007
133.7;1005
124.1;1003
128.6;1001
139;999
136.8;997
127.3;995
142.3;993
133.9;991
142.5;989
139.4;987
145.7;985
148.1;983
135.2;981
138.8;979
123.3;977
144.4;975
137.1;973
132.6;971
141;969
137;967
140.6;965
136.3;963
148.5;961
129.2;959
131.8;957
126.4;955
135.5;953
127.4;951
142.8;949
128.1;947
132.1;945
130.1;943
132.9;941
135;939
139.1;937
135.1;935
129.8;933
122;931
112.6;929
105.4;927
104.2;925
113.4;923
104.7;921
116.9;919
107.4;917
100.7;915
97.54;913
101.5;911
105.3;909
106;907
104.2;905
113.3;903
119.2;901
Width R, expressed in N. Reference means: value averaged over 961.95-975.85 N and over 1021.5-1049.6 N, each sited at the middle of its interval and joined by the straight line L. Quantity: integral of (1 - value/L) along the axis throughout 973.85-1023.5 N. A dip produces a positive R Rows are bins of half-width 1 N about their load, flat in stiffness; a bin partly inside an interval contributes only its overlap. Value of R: 1.7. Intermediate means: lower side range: 138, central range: 138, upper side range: 148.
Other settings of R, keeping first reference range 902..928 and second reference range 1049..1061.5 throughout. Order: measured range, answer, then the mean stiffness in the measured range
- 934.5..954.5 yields -3.07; 134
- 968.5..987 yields -1.71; 138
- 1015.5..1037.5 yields -1.12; 150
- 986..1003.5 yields -0.39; 135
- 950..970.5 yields -2.41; 135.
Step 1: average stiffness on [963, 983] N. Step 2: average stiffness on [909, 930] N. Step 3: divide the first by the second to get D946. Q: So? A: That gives 1.3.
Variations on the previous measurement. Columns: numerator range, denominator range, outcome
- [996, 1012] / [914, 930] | 1.23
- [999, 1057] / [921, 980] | 1.11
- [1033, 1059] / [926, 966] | 1.13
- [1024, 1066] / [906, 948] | 1.28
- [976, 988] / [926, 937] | 1.13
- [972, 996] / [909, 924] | 1.30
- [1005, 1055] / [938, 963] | 1.09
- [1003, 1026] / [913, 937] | 1.24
